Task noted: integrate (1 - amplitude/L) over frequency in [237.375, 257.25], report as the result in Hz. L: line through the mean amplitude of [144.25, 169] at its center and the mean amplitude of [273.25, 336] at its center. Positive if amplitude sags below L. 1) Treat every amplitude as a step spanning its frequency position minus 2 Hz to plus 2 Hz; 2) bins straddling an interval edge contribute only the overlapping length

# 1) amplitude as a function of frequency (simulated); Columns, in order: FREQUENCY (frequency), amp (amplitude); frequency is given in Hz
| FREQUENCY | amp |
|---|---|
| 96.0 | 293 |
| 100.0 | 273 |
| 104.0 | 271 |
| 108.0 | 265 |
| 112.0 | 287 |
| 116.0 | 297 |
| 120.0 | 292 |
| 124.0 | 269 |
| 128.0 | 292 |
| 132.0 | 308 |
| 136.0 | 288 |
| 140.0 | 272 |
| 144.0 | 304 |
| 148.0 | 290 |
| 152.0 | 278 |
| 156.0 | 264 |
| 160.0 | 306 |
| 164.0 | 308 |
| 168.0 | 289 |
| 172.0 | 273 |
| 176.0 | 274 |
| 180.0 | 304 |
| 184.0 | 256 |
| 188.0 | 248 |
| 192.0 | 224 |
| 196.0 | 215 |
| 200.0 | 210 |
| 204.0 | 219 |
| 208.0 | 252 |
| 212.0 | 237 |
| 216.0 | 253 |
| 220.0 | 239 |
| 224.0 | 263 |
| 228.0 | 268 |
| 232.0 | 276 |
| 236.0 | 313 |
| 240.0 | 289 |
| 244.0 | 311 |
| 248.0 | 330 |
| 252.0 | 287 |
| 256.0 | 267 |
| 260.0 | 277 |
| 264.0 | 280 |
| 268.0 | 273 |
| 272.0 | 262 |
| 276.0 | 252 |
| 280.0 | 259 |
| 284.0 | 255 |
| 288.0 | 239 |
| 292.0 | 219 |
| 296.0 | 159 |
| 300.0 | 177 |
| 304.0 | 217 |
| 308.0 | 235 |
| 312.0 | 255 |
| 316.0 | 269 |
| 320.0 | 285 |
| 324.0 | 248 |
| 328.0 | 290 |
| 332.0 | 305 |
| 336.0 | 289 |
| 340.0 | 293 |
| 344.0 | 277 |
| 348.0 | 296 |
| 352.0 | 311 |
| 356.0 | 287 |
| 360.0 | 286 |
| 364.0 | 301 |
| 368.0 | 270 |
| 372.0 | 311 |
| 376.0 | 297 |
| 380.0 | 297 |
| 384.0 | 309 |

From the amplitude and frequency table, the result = -2.67 Hz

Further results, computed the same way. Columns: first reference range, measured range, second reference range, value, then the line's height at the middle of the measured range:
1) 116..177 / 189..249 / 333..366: 6.4 Hz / 290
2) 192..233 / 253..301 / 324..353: 3.7 Hz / 267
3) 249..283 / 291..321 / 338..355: 6.1 Hz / 282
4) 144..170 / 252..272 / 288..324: -2.2 Hz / 247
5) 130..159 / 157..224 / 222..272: 6.8 Hz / 286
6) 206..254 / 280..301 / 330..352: 5.1 Hz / 286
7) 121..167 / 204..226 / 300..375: 3.0 Hz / 285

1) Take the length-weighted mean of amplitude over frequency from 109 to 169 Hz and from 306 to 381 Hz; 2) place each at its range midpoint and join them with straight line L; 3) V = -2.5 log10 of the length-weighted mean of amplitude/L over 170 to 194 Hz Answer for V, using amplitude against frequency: 0.10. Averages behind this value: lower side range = 289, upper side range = 284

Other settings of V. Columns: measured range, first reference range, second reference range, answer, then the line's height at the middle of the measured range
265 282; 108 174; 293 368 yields 0.04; 272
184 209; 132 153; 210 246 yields 0.21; 278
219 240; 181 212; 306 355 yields -0.12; 246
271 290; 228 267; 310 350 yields 0.14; 287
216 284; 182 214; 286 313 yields -0.24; 223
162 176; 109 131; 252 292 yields -0.03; 279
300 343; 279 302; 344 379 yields -0.06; 250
